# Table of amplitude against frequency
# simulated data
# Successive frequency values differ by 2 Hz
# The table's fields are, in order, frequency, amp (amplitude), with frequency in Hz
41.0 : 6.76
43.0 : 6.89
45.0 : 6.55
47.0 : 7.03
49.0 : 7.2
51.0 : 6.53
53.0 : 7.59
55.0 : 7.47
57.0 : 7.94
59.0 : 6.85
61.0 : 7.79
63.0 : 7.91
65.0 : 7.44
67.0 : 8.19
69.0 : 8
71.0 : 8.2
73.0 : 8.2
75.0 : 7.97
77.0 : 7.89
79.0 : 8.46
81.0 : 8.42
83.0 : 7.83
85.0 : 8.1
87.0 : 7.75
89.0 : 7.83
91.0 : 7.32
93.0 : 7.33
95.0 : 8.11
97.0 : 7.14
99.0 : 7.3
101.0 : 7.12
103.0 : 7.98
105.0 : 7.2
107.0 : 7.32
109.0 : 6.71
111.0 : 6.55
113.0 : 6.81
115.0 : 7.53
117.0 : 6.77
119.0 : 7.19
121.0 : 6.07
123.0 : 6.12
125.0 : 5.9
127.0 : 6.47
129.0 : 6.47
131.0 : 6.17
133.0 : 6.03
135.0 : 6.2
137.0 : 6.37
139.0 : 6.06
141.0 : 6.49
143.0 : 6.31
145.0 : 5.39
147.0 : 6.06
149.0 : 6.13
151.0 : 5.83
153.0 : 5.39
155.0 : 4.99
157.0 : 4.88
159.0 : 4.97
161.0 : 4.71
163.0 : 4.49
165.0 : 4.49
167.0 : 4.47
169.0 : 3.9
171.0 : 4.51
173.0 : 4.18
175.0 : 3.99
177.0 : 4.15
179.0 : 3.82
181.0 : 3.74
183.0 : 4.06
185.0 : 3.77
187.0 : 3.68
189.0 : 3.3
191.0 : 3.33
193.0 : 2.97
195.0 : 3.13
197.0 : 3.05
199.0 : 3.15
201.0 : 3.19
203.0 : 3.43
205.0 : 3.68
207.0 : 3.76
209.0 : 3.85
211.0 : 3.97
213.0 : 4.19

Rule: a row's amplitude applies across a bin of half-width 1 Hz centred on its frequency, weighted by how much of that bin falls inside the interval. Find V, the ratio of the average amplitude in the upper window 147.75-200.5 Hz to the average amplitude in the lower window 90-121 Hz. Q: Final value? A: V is 0.58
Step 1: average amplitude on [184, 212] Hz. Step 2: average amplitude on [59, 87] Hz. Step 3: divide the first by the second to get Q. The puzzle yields 0.43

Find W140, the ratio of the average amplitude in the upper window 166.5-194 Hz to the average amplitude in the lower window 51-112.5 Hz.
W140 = 0.50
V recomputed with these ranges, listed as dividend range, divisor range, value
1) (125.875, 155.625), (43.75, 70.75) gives 0.81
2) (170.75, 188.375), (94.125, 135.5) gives 0.58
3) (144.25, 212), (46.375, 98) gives 0.54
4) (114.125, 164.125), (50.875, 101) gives 0.77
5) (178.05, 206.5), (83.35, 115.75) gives 0.47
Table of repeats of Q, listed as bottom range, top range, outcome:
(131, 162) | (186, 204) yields 0.57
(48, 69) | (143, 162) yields 0.72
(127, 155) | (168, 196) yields 0.62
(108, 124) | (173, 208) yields 0.53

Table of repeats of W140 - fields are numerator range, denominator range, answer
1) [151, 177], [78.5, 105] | 0.60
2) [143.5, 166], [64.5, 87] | 0.65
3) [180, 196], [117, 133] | 0.55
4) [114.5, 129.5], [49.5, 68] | 0.87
